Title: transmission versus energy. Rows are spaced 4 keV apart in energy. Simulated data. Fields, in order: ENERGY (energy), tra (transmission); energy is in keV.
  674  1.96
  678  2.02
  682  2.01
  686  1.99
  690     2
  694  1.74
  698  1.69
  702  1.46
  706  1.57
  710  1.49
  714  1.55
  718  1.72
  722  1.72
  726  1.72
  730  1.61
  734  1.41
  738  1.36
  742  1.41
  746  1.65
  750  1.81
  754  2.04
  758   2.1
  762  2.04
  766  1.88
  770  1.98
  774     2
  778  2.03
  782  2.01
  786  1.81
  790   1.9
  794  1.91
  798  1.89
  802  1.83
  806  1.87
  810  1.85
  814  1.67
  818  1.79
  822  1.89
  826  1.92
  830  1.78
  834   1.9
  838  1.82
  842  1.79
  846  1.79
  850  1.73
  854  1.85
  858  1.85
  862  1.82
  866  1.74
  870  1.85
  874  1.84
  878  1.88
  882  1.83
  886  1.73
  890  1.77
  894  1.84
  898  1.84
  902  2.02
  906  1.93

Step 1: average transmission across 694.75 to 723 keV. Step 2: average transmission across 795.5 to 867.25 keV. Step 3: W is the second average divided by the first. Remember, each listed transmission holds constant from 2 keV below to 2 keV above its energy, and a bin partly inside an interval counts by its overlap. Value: 1.1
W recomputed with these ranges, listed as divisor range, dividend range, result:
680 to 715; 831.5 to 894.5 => 1.05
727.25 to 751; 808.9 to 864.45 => 1.18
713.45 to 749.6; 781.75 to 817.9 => 1.17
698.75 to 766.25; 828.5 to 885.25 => 1.09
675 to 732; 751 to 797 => 1.13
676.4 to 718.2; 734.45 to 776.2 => 1.04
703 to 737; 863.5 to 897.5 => 1.14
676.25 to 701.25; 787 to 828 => 0.98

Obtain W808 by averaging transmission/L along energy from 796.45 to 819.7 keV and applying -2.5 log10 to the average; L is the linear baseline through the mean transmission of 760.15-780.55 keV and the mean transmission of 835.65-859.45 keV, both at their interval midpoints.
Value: 0.05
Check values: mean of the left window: 1.99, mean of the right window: 1.81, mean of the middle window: 1.82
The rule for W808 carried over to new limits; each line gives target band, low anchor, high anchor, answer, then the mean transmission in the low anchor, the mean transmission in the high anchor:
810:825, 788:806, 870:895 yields 0.038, 1.88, 1.82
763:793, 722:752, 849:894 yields -0.180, 1.58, 1.81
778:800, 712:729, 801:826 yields -0.077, 1.67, 1.82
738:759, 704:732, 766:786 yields 0.041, 1.63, 1.97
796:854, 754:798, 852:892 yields 0.038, 1.97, 1.82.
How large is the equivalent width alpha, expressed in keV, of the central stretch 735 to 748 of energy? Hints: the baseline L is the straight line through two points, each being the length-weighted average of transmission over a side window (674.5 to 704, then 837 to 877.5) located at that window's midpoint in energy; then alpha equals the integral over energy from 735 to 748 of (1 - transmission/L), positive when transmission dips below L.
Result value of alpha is 2.6 keV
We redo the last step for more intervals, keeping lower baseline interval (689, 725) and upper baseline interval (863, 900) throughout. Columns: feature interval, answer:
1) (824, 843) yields -0.8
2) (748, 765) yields -2.9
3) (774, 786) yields -1.8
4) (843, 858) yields -0.1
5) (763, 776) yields -1.9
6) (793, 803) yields -0.8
